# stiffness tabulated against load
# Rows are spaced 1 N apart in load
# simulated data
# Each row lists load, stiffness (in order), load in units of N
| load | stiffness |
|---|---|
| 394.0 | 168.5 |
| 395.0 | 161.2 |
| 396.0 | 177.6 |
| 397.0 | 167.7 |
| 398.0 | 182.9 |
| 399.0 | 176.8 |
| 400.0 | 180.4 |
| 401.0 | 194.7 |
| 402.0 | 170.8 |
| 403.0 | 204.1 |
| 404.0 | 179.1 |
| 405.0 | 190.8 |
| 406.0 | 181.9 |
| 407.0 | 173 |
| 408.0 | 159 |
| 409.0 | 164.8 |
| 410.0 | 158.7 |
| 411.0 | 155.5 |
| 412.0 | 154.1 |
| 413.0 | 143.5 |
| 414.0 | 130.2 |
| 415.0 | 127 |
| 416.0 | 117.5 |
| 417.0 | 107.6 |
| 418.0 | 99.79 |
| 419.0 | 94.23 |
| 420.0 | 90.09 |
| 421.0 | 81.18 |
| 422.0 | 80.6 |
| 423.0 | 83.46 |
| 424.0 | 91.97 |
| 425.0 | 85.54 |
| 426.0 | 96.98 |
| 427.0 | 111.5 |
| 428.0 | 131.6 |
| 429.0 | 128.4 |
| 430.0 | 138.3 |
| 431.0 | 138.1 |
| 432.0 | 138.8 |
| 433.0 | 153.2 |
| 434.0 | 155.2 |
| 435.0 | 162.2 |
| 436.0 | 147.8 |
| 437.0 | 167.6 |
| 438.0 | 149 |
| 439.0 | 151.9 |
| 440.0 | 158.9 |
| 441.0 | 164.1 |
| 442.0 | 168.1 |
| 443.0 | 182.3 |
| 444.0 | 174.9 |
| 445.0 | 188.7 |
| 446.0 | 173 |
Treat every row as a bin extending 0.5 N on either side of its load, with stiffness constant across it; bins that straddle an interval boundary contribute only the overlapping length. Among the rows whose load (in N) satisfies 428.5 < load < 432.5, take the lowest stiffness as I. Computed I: 128.4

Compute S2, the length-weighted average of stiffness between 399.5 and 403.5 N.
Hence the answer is 188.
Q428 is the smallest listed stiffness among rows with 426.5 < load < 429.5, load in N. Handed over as 111.5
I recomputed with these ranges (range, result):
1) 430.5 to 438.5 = 138.1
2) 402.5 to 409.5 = 159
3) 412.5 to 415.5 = 127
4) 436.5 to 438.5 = 149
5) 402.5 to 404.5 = 179.1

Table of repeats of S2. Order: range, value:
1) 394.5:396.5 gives 169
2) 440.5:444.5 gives 172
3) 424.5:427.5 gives 98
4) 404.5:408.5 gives 176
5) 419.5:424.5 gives 85.5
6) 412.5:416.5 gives 130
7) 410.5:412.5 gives 155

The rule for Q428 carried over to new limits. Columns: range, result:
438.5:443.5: 151.9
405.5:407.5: 173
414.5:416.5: 117.5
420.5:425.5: 80.6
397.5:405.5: 170.8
